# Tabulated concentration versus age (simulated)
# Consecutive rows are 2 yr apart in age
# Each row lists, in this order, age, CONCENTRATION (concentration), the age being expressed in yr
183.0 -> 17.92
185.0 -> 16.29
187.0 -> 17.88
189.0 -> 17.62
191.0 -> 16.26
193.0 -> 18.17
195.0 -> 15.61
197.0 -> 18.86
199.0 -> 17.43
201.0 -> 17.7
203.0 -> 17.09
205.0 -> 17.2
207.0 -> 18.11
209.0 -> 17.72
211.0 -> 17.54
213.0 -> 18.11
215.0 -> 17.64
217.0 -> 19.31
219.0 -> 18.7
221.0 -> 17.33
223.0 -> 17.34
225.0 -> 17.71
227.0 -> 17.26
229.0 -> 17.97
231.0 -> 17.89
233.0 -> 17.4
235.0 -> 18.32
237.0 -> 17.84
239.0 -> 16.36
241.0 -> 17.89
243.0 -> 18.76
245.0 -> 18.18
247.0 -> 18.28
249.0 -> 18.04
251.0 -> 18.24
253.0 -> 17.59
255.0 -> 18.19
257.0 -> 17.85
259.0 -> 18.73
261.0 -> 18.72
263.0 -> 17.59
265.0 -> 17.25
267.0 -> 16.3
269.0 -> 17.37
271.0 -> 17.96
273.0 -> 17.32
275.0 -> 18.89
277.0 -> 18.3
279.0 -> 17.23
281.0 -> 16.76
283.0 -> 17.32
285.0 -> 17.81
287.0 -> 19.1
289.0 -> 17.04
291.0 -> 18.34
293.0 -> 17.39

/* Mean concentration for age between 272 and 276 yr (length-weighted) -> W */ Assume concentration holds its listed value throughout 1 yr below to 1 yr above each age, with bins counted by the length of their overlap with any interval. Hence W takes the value 18.1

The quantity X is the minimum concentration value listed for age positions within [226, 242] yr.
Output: 16.36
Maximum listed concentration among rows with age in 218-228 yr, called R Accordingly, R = 18.7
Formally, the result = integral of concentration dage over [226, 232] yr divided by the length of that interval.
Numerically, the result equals 17.7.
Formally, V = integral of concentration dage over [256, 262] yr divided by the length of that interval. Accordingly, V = 18.4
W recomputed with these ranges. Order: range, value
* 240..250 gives 18.2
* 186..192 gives 17.3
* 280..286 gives 17.3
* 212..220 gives 18.4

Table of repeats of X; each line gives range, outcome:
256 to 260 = 17.85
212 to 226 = 17.33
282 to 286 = 17.32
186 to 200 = 15.61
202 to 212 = 17.09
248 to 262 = 17.59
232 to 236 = 17.4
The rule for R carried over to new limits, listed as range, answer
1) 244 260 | 18.73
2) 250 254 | 18.24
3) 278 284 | 17.32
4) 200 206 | 17.7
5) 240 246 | 18.76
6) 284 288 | 19.1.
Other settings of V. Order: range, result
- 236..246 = 17.8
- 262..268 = 17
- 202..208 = 17.5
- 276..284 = 17.4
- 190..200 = 17.3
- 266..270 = 16.8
